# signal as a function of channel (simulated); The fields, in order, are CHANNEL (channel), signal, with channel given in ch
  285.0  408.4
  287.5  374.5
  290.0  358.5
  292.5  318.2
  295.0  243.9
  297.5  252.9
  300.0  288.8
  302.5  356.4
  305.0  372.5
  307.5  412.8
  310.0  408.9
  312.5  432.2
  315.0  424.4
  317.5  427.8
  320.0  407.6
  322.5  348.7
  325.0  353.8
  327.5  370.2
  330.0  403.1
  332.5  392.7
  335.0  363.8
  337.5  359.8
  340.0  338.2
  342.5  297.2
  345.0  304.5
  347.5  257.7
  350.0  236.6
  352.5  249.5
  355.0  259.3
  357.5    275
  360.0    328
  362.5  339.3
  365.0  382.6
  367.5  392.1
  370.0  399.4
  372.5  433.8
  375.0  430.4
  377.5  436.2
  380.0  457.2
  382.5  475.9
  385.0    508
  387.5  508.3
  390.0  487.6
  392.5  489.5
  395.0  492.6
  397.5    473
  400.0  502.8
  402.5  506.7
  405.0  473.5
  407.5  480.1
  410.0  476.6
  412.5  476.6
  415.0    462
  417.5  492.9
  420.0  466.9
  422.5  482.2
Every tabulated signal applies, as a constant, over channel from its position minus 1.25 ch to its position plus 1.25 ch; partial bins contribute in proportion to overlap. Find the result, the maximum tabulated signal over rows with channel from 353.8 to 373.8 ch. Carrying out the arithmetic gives 433.8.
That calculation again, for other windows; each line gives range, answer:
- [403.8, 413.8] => 480.1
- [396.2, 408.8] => 506.7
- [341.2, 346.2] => 304.5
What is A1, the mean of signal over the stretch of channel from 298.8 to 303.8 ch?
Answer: 323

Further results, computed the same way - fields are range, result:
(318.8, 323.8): 378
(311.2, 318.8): 428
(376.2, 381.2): 446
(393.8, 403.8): 494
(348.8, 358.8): 256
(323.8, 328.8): 362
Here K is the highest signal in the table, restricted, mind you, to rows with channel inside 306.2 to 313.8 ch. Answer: 432.2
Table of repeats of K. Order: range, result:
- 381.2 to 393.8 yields 508.3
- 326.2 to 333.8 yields 403.1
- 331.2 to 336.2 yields 392.7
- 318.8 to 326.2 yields 407.6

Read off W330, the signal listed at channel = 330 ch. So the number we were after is 403.1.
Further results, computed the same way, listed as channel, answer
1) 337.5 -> 359.8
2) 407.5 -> 480.1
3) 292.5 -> 318.2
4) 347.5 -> 257.7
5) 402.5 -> 506.7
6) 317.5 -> 427.8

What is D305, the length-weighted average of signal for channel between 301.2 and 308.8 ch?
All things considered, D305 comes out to 380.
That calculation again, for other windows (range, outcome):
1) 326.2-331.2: 386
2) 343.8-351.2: 266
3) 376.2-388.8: 477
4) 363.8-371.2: 391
